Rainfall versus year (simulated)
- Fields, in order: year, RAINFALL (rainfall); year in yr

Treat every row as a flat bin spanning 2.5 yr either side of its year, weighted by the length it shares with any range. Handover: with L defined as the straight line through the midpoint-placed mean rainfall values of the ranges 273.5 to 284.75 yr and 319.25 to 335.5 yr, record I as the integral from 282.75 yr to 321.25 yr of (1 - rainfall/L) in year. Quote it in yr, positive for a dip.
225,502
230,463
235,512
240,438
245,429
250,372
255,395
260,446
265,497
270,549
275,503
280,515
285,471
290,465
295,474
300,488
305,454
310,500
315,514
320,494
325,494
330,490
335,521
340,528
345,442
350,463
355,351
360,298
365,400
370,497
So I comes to 1.36 yr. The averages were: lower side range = 502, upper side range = 498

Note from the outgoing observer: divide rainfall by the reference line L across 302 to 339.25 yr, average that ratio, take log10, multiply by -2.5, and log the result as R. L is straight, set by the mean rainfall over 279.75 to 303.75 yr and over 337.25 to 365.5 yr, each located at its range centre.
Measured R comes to -0.11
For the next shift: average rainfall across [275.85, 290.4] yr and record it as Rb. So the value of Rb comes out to 489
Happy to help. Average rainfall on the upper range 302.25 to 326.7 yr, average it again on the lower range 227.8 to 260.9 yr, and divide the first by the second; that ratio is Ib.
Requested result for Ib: 1.1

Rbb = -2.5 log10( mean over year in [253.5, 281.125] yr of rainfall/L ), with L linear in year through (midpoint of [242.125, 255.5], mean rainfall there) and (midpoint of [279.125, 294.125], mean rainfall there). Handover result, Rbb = -0.11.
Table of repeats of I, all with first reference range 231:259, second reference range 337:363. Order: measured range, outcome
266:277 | -2.4 yr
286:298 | -1.3 yr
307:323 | -3.0 yr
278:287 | -1.4 yr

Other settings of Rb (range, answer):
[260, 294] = 495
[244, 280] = 461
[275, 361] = 472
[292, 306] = 474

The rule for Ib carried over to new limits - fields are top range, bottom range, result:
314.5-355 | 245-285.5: 1.04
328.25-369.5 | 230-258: 1.01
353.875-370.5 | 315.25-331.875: 0.76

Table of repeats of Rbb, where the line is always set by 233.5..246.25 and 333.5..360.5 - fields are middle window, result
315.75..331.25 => -0.12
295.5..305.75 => -0.06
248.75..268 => 0.05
